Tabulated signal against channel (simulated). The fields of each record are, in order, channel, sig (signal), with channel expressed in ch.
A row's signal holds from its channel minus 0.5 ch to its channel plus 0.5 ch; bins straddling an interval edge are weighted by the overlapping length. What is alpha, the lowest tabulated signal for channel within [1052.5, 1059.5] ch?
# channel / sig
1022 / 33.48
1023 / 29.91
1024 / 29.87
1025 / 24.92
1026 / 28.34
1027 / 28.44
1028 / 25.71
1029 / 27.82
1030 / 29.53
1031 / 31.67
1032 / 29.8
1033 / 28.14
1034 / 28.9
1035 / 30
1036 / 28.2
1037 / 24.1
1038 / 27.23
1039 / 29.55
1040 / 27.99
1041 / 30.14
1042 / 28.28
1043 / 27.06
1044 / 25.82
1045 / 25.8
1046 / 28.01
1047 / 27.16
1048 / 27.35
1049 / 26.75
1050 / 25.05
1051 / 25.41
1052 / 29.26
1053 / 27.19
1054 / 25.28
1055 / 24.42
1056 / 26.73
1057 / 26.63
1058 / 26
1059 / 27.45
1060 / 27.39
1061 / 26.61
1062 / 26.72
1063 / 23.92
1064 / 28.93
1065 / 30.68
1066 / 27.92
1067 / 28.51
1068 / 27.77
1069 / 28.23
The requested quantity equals 24.42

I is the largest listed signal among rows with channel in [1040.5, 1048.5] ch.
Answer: 30.14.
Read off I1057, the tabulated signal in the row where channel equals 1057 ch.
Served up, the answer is 26.63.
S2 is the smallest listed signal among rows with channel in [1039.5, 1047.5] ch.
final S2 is 25.8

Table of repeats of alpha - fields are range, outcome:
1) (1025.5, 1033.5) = 25.71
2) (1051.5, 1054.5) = 25.28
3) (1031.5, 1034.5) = 28.14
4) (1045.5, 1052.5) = 25.05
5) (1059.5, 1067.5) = 23.92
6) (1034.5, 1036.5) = 28.2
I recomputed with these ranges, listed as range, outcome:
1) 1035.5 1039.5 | 29.55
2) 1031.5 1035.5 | 30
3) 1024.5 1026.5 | 28.34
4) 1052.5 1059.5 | 27.45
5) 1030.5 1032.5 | 31.67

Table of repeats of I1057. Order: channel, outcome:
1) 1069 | 28.23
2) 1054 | 25.28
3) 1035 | 30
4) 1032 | 29.8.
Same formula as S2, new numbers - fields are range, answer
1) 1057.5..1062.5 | 26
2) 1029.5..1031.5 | 29.53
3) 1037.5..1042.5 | 27.23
